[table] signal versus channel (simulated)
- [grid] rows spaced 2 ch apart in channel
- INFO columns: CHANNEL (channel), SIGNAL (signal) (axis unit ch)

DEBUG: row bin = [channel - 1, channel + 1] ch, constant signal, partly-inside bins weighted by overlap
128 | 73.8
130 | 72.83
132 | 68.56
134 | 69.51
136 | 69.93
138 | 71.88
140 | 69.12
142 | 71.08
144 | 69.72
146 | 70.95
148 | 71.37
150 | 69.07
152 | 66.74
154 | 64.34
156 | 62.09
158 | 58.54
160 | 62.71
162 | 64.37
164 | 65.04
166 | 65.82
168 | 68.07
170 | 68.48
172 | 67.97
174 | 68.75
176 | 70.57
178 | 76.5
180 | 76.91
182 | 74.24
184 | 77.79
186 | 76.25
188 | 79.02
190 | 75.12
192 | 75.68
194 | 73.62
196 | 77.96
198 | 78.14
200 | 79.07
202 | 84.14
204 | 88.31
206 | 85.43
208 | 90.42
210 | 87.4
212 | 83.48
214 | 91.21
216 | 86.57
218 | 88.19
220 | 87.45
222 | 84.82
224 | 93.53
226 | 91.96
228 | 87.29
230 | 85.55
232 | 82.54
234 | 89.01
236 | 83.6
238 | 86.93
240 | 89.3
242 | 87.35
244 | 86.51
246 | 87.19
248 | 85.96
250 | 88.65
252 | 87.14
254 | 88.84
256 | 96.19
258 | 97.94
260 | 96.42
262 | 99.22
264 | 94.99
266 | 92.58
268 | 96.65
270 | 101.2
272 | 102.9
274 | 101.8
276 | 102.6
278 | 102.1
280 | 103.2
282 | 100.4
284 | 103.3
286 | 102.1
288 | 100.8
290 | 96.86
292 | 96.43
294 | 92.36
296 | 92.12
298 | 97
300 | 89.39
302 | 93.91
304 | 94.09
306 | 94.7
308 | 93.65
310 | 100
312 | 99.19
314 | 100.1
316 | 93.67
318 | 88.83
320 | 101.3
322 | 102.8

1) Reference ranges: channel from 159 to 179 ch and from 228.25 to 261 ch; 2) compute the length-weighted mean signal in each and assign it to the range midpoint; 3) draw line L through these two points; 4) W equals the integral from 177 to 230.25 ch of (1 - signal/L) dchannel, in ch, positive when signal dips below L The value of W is -3.7 ch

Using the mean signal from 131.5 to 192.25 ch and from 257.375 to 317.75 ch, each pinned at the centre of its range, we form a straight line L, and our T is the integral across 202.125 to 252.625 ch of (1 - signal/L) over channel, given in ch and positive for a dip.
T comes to -1.92 ch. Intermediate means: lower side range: 69.8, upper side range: 97.6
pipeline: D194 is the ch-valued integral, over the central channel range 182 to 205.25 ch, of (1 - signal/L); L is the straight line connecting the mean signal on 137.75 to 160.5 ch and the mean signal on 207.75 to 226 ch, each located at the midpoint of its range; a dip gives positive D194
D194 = 0.7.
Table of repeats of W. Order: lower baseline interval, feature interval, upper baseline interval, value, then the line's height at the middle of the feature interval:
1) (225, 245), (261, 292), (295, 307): -3.0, 91.1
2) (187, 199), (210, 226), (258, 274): -0.8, 83.9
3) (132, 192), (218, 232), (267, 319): -0.8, 83.2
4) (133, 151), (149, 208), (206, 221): 4.9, 79.2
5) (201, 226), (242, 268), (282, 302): 0.2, 92.5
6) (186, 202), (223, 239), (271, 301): -0.3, 86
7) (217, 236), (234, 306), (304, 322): -2.0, 92.1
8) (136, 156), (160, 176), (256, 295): 1.6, 74.1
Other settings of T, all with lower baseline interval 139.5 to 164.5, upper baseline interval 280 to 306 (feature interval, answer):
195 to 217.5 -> -1.9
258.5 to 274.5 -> -1.2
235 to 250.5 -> -0.2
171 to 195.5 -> -0.4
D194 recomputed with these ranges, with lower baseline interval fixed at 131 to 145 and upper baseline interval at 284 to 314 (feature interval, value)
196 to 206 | -0.25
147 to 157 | 0.76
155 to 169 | 1.91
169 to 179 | 0.71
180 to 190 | 0.13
